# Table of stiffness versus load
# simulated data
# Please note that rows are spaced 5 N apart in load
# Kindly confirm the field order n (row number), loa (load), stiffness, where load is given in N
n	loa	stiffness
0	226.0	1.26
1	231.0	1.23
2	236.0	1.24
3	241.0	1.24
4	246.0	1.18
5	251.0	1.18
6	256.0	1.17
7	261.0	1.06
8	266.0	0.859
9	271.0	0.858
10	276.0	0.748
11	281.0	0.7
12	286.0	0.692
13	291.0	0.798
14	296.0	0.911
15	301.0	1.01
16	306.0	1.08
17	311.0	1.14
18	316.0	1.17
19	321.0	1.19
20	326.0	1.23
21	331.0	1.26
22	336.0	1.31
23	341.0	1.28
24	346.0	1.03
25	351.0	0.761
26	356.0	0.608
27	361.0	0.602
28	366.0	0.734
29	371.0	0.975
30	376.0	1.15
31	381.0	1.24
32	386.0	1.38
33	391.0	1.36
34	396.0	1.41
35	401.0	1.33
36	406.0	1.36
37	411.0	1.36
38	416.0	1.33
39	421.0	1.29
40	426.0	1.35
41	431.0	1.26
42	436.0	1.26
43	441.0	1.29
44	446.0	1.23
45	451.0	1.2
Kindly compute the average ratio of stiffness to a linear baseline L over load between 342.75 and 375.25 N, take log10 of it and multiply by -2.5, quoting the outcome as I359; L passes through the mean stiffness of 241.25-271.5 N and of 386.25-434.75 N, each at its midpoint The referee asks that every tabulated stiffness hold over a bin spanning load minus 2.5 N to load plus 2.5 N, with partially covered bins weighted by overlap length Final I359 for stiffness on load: 0.46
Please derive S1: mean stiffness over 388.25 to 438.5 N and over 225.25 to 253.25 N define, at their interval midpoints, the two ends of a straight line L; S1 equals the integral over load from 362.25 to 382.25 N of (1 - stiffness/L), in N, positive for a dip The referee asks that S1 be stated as 4.9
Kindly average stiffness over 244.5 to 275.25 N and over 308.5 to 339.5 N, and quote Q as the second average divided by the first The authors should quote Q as 1.2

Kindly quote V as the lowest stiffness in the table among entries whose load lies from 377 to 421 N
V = 1.24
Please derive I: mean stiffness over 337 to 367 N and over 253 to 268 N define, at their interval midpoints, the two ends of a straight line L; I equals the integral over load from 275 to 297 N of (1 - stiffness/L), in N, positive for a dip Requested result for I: 5.1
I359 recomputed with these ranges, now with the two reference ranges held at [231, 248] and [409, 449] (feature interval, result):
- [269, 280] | 0.491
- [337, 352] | 0.171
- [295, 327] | 0.131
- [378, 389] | -0.023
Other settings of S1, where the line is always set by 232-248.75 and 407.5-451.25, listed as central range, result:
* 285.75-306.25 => 5.6 N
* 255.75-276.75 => 5.1 N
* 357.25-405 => 5.6 N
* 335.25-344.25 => -0.1 N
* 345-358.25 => 5.1 N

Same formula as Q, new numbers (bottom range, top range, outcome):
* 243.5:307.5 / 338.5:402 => 1.13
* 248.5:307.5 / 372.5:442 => 1.42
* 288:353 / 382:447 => 1.22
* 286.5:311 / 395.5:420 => 1.42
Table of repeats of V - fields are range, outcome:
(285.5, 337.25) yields 0.692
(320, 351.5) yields 0.761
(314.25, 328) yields 1.17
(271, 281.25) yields 0.7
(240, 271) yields 0.858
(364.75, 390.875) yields 0.734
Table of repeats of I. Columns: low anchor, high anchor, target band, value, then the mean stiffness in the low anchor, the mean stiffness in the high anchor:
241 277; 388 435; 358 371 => 5.4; 1.03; 1.34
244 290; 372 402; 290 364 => 5.2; 0.931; 1.29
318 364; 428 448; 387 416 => -4.6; 1.03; 1.26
